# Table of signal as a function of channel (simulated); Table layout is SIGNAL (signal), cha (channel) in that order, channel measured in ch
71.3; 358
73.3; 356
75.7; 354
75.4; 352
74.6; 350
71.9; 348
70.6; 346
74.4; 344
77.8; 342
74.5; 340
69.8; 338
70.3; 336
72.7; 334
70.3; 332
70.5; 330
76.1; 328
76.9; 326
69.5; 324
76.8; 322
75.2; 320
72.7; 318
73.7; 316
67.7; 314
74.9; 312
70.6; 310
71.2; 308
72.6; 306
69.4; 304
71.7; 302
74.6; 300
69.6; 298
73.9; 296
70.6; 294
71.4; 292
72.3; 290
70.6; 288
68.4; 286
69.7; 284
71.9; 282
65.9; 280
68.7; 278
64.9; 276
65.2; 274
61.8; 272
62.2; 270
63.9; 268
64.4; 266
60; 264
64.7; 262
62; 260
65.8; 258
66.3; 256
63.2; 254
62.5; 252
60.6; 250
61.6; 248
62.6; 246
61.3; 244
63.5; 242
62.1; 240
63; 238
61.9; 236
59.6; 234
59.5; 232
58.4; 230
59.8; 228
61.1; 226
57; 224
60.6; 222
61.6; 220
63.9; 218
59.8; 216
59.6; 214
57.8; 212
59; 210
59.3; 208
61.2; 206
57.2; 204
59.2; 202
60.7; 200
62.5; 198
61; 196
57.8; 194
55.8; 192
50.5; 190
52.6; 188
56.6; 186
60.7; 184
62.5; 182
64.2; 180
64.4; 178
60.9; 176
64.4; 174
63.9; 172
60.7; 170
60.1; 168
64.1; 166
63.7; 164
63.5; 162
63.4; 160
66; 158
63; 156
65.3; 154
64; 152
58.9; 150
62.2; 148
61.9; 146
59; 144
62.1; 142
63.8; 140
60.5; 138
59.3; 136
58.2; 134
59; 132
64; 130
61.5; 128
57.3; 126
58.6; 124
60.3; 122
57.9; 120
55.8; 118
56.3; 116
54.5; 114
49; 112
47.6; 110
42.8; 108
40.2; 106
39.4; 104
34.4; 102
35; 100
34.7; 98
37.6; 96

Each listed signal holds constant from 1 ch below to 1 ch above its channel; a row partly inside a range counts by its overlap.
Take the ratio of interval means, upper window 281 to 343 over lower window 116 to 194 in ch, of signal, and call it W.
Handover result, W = 1.2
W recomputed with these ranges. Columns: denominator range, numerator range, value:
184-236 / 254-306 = 1.15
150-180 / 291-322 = 1.14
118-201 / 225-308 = 1.08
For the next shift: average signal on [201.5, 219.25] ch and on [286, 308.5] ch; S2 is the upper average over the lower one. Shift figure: 1.2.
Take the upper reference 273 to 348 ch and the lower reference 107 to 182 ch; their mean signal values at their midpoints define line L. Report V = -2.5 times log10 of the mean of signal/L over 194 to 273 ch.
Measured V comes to 0.08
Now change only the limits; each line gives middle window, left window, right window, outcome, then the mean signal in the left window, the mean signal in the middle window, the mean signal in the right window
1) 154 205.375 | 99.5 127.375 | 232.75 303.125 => -0.08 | 49.6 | 60.9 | 65.8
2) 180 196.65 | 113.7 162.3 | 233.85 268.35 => 0.07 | 60.7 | 57.5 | 62.8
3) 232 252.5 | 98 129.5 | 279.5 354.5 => 0.04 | 49.8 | 61.7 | 72.3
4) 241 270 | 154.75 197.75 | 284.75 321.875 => 0.08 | 61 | 63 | 71.8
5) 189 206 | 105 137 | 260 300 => 0.05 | 55.1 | 58.3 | 67.4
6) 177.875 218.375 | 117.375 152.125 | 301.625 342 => 0.09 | 60.2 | 59.2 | 72.5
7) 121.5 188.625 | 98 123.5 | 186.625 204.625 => -0.17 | 47.5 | 61.5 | 57.5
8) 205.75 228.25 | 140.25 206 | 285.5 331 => 0.08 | 61.1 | 60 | 72.3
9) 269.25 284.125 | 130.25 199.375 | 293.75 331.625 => 0.06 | 61.1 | 66.2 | 72.5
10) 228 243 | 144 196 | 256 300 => 0.07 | 61.2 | 61.1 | 67.2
